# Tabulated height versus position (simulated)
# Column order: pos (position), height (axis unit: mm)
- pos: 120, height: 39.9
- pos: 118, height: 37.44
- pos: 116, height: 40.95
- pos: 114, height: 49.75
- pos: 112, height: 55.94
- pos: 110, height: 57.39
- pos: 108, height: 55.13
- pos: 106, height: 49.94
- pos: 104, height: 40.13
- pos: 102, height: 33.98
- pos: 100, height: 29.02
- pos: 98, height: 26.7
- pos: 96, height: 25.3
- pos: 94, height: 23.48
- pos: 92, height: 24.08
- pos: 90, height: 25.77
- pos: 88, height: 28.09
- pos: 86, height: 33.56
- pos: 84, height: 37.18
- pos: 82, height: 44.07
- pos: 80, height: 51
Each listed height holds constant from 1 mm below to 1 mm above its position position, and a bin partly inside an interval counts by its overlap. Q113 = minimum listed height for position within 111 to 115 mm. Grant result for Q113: 49.75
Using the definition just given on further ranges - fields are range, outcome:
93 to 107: 23.48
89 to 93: 24.08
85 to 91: 25.77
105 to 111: 49.94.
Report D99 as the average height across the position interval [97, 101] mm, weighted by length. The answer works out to 27.9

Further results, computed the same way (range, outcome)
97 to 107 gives 36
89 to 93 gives 24.9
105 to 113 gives 54.6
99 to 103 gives 31.5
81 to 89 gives 35.7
